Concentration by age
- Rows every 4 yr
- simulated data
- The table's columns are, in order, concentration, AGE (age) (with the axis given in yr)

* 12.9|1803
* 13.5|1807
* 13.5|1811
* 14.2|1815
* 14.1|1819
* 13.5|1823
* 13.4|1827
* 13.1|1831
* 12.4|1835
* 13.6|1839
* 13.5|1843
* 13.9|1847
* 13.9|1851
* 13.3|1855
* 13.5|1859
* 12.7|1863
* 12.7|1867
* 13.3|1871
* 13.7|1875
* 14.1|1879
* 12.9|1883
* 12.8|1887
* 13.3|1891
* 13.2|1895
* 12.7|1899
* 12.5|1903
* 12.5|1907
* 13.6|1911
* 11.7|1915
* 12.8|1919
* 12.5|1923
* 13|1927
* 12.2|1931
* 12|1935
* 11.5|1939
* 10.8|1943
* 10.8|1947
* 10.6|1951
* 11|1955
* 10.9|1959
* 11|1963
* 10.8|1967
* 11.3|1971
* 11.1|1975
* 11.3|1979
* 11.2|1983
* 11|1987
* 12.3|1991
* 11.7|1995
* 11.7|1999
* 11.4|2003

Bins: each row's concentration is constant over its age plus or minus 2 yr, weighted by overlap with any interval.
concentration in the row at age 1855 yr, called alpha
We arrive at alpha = 13.3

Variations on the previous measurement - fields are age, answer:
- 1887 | 12.8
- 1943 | 10.8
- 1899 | 12.7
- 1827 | 13.4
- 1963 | 11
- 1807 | 13.5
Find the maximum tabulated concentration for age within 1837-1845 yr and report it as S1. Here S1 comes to 13.6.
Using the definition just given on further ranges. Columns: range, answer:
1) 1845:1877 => 13.9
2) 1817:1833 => 14.1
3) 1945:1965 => 11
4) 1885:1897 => 13.3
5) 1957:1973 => 11.3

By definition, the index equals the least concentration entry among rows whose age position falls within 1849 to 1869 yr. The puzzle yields 12.7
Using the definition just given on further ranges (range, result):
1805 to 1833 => 13.1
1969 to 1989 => 11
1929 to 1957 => 10.6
